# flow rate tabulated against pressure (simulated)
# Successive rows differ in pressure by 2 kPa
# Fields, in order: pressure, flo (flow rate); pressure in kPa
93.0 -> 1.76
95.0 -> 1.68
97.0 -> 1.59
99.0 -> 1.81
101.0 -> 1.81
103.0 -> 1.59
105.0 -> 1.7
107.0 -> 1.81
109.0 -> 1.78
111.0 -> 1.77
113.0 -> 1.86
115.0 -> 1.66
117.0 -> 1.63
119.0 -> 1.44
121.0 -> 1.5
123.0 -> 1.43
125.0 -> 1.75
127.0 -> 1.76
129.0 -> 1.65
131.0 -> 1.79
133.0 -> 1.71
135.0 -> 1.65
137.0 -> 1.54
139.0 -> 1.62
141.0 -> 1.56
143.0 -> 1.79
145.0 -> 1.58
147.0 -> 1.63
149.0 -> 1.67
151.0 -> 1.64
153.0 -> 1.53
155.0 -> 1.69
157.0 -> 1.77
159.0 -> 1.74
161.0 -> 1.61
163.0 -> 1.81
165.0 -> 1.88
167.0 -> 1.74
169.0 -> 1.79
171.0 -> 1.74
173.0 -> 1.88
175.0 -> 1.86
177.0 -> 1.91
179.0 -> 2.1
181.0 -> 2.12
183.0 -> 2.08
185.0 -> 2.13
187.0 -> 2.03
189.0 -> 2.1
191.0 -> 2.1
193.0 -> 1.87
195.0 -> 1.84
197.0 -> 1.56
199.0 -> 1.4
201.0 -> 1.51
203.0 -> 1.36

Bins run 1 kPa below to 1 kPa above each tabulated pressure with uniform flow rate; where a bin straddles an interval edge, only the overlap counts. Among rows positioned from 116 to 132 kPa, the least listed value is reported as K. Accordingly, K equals 1.43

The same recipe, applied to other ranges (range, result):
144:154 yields 1.53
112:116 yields 1.66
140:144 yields 1.56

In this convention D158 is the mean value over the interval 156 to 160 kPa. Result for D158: 1.75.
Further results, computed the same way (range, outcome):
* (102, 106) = 1.65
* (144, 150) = 1.63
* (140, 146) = 1.64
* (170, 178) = 1.85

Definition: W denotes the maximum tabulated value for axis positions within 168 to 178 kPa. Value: 1.91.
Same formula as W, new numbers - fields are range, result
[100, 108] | 1.81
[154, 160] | 1.77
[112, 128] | 1.86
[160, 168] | 1.88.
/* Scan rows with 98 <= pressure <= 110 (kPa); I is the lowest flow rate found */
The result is 1.59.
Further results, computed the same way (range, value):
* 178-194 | 1.87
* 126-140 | 1.54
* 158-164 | 1.61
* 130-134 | 1.71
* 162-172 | 1.74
